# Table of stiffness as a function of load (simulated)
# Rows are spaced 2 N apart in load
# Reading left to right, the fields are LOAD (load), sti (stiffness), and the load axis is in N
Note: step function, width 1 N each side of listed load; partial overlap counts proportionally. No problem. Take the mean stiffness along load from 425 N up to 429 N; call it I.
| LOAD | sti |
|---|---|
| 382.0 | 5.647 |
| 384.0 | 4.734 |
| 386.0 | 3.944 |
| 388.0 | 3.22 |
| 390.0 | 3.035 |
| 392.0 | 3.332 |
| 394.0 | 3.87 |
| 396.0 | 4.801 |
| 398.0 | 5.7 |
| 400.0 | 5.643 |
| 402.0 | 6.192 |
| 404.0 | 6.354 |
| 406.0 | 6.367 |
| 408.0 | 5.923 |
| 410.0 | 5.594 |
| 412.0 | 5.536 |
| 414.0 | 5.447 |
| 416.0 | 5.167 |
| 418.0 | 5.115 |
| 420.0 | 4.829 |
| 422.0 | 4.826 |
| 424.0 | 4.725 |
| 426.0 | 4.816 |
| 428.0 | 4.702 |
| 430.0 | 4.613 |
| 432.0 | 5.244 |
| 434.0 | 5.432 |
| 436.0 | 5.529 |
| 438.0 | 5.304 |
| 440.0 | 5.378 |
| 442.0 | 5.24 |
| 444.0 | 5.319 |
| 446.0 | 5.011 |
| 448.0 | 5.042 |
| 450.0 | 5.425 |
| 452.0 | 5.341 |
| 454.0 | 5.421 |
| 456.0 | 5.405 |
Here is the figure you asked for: 4.76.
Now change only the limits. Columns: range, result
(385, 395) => 3.48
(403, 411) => 6.06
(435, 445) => 5.35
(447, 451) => 5.23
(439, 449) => 5.2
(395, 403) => 5.58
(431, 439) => 5.38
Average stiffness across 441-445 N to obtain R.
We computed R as 5.28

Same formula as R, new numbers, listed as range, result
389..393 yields 3.18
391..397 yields 4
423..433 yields 4.82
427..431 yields 4.66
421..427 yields 4.79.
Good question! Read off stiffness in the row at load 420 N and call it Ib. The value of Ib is 4.829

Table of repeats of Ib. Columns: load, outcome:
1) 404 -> 6.354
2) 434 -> 5.432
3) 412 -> 5.536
